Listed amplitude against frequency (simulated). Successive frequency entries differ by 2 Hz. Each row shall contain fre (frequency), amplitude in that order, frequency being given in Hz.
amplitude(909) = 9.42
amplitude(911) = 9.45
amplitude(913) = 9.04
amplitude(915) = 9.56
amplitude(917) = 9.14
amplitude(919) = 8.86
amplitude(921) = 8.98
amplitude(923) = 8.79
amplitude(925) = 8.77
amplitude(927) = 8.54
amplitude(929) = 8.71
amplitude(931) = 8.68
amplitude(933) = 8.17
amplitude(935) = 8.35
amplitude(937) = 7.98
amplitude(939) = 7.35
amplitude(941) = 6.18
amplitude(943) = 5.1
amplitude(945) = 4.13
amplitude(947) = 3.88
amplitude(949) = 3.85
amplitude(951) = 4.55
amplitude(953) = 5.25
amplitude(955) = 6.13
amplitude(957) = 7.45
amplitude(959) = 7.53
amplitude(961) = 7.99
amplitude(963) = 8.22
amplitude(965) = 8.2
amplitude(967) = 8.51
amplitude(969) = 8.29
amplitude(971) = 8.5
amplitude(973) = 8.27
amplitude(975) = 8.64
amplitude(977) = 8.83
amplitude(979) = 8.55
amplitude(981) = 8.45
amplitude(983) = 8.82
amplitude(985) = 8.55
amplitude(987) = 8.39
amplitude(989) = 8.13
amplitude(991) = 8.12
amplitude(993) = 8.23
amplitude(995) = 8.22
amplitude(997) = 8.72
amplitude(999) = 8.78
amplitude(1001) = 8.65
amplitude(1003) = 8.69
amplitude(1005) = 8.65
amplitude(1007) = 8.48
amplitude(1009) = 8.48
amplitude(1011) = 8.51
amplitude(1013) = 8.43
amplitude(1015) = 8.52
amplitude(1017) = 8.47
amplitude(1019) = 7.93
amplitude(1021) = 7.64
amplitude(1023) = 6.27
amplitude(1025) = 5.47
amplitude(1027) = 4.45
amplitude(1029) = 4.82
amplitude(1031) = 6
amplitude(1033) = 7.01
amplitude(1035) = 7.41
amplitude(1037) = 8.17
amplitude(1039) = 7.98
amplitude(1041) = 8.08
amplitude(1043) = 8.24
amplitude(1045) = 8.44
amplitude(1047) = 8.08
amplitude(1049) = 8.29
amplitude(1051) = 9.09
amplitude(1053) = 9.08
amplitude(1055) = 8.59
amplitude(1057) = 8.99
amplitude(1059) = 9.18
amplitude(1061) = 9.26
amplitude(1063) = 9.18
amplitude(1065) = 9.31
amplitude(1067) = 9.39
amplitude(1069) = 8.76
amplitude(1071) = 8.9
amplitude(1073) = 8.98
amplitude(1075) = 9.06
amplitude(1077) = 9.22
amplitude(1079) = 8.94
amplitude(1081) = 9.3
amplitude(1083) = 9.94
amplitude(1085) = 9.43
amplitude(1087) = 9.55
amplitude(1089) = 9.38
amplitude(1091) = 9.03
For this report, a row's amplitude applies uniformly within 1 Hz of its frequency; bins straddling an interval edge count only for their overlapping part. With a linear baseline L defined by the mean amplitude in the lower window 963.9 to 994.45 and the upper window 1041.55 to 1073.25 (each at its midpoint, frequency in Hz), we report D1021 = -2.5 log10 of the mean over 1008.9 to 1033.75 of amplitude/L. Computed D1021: 0.23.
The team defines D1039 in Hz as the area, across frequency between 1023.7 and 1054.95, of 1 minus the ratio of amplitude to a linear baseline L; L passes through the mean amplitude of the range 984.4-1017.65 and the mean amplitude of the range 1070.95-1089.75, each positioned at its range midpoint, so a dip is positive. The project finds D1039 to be 5.2 Hz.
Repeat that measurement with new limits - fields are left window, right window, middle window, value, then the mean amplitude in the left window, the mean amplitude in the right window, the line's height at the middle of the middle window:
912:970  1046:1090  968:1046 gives 3.0 Hz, 7.45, 9.09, 8.3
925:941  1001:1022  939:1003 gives 6.2 Hz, 8.16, 8.39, 8.27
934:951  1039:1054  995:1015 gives -3.3 Hz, 5.78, 8.44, 7.38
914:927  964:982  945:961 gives 5.7 Hz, 8.98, 8.47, 8.66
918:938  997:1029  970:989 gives -1.1 Hz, 8.58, 7.76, 8.09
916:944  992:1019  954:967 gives 1.0 Hz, 8.11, 8.5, 8.27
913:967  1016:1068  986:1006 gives -2.1 Hz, 7.37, 7.88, 7.65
